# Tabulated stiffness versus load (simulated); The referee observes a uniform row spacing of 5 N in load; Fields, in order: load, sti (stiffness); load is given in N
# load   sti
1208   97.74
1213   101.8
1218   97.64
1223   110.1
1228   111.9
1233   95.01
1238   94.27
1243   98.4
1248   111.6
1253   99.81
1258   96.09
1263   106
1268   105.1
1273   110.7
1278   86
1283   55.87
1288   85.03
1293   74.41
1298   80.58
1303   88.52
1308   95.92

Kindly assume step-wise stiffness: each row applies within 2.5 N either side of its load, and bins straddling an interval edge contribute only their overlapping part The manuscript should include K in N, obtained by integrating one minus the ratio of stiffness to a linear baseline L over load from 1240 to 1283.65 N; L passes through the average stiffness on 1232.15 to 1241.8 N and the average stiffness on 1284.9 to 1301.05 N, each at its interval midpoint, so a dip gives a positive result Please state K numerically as -5.0 N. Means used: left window 95.1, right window 79.4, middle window 98.3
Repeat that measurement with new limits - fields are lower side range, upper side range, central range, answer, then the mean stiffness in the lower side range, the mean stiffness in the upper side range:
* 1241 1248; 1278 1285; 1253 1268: -2.52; 103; 66.6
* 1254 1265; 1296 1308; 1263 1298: 2.63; 101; 87.1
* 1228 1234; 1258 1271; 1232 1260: 0.93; 102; 104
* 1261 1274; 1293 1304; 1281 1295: 2.74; 107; 81.7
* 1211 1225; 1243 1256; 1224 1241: 0.36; 103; 104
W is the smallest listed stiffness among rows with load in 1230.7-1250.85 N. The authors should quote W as 94.27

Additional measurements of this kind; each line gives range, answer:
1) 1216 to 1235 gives 95.01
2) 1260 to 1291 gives 55.87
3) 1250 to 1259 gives 96.09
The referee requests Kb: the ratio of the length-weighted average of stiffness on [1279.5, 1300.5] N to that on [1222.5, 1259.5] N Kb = 0.73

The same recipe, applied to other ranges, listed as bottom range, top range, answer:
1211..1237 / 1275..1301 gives 0.75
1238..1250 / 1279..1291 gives 0.71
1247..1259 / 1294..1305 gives 0.81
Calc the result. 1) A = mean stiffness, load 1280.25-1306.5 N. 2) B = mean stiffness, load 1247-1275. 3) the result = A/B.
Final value 0.7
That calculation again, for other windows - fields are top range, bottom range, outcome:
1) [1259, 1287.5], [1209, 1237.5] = 0.90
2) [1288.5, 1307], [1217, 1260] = 0.81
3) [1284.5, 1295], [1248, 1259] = 0.77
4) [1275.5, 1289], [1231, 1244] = 0.78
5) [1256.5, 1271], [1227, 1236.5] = 1.02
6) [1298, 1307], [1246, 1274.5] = 0.84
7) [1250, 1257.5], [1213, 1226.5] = 0.96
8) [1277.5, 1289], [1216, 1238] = 0.71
